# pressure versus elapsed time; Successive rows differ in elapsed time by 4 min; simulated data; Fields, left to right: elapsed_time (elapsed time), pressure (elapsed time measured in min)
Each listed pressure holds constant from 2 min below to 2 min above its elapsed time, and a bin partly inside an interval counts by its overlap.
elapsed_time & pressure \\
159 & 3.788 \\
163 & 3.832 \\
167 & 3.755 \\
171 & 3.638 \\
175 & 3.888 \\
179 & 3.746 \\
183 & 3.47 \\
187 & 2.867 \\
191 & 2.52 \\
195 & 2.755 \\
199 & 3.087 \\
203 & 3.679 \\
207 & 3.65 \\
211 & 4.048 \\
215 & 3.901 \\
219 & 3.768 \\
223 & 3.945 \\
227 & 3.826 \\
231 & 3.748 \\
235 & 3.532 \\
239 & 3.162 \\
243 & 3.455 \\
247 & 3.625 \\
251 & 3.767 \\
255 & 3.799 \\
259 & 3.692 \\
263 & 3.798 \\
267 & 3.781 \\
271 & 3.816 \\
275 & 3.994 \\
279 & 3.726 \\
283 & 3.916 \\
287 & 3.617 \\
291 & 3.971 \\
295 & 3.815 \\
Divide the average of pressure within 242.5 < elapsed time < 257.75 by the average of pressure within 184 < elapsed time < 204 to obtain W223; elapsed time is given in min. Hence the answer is 1.24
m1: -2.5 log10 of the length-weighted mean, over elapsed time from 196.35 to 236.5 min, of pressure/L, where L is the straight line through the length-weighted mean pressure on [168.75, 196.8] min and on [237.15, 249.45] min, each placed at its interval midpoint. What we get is -0.11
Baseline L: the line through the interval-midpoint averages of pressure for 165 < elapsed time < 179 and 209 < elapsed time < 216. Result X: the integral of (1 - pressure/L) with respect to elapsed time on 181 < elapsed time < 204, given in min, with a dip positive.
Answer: 5.0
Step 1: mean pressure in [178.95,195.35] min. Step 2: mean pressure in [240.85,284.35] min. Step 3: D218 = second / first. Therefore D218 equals 1.2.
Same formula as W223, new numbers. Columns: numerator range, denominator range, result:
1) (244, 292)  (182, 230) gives 1.09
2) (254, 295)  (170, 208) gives 1.15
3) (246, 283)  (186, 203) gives 1.30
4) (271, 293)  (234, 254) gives 1.09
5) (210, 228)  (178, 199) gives 1.28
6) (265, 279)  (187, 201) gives 1.37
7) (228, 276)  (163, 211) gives 1.08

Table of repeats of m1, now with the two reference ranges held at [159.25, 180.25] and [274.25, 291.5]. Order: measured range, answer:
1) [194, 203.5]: 0.20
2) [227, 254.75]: 0.06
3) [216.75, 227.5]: -0.02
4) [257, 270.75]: 0.01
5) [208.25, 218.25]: -0.04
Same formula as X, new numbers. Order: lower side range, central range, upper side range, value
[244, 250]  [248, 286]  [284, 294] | -0.9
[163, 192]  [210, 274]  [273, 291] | -0.6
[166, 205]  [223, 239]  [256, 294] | -0.4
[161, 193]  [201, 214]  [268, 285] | -0.8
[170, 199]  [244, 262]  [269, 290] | -0.2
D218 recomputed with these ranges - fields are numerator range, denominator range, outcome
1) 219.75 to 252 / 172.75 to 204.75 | 1.12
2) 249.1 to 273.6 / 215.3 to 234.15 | 0.99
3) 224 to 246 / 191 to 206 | 1.14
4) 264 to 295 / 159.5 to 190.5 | 1.08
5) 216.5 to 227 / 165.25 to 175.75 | 1.03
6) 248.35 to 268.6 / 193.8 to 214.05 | 1.08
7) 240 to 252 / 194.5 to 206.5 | 1.09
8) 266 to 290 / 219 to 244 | 1.05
